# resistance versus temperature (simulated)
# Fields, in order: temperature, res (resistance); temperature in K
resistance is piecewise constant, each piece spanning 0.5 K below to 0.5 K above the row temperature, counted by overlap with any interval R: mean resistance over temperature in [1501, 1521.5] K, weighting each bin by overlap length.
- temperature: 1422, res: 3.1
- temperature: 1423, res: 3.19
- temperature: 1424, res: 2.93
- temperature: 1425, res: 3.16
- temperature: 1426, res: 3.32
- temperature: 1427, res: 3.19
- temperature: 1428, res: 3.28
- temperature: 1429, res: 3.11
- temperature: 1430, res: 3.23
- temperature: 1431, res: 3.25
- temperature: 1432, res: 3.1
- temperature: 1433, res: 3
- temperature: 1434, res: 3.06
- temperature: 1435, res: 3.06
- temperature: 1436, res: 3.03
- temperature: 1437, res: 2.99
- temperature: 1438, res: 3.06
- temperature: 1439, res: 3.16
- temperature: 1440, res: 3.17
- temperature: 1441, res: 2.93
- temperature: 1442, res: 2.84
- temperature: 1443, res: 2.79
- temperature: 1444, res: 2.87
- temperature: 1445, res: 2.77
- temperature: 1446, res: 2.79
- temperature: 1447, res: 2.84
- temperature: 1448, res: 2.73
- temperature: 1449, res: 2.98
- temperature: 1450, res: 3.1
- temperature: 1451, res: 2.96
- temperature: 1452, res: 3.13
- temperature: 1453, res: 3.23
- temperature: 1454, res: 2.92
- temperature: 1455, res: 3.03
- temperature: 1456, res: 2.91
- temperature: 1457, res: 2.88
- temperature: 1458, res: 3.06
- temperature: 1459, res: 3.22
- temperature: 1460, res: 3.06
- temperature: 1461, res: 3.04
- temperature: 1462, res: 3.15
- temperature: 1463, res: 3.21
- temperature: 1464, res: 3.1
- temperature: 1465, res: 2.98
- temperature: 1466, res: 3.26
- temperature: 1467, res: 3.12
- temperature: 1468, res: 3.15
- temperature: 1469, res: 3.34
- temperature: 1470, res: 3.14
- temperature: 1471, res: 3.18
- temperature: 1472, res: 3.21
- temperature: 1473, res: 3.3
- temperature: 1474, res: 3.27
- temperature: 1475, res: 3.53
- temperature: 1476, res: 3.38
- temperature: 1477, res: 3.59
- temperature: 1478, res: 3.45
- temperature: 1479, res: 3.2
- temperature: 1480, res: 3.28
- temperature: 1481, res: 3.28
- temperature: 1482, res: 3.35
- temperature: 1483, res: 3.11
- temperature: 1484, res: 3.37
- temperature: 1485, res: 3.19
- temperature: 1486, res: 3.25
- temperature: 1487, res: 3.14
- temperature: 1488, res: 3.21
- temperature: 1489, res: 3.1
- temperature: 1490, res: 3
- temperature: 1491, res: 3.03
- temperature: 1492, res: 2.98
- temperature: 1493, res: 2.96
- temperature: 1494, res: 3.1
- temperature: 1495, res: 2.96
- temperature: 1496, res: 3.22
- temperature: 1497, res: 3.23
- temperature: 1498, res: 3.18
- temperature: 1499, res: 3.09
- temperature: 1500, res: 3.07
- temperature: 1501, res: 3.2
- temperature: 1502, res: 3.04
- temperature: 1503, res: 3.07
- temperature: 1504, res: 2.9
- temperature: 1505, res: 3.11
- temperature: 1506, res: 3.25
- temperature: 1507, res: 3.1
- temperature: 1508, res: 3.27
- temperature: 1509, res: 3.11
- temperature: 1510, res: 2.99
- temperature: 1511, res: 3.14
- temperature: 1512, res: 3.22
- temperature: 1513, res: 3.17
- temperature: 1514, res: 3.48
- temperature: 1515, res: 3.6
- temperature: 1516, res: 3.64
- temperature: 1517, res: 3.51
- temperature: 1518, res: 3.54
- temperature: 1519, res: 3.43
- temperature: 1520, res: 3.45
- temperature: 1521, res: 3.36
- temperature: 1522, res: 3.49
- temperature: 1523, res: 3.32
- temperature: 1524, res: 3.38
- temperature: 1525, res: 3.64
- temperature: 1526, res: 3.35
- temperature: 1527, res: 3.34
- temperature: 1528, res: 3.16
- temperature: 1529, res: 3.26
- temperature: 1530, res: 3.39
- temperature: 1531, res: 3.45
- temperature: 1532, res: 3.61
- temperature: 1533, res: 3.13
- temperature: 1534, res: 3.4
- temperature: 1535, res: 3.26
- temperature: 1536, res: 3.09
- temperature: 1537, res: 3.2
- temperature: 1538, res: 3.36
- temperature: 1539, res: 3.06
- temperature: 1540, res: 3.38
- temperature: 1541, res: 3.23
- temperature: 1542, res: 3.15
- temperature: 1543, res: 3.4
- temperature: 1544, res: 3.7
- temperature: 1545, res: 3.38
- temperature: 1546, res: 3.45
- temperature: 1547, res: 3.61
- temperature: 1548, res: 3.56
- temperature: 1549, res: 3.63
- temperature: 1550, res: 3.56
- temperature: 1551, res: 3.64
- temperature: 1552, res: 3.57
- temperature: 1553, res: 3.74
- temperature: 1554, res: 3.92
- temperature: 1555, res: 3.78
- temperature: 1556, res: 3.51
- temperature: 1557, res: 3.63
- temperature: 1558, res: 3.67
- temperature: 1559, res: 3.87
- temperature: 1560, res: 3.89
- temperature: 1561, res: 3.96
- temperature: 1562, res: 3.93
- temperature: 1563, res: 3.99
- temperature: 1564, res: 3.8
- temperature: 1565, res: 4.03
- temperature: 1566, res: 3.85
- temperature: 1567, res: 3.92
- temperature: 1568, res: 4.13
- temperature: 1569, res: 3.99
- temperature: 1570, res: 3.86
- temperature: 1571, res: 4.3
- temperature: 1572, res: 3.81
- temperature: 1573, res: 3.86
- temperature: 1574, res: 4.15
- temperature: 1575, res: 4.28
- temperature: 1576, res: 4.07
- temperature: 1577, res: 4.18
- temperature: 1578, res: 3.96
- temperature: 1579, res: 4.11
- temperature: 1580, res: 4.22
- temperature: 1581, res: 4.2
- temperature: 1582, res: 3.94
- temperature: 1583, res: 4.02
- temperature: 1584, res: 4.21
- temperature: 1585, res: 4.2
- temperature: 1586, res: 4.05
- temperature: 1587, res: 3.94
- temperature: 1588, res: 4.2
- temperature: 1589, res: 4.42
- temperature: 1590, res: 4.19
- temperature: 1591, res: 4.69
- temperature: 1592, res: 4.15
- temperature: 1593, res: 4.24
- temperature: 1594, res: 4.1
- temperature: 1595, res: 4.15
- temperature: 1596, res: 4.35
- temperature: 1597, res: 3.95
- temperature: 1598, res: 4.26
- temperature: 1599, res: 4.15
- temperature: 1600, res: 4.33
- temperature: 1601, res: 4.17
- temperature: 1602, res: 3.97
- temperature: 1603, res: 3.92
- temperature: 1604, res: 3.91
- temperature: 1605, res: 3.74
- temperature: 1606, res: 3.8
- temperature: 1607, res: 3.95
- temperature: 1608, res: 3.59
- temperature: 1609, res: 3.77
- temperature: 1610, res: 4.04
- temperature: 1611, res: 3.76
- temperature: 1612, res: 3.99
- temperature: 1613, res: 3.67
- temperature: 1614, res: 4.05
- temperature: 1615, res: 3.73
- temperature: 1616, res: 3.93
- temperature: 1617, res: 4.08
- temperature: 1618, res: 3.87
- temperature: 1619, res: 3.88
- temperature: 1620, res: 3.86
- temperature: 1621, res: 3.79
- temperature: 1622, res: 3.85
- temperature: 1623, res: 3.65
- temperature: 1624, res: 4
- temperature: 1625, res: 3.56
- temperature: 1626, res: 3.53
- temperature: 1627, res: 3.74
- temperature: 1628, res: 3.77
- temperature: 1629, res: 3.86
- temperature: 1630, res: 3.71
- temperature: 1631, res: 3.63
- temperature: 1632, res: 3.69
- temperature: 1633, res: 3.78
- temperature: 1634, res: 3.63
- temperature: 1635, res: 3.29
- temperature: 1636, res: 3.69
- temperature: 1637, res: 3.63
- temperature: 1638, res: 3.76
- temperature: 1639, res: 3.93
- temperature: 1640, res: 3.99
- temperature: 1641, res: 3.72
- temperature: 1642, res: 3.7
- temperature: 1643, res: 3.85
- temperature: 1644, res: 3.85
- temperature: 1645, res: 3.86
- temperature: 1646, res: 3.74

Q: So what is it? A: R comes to 3.27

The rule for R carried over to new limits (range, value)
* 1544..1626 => 3.94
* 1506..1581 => 3.59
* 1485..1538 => 3.24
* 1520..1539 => 3.34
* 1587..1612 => 4.07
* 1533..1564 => 3.55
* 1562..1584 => 4.03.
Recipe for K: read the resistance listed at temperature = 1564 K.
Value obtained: 3.8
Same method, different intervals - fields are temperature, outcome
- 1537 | 3.2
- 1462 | 3.15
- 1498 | 3.18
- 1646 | 3.74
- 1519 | 3.43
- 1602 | 3.97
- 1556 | 3.51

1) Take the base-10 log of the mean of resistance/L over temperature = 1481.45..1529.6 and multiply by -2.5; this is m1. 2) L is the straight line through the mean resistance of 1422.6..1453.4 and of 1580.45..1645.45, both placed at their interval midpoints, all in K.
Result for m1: 0.049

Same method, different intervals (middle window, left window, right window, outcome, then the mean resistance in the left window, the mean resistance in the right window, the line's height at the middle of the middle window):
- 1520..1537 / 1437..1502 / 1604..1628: 0.02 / 3.11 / 3.82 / 3.4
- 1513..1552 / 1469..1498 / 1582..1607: 0.06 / 3.22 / 4.12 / 3.62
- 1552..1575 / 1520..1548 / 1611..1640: -0.12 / 3.36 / 3.77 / 3.49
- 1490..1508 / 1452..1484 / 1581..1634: 0.09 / 3.19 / 3.96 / 3.36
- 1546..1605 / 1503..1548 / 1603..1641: -0.12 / 3.33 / 3.79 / 3.57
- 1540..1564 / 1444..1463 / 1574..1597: 0.07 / 2.99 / 4.17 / 3.87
